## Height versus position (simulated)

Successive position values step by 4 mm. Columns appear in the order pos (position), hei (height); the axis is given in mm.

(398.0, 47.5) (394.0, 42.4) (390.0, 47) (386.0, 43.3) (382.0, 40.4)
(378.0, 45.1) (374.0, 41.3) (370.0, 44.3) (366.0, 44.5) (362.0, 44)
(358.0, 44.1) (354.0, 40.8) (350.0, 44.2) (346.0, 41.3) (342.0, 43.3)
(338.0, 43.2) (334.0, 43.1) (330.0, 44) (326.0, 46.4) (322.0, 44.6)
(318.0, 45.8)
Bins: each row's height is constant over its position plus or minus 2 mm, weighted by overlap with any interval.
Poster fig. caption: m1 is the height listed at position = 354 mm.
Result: 40.8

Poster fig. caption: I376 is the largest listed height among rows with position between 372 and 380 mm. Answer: 45.1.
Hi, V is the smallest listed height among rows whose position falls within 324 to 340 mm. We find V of 43.1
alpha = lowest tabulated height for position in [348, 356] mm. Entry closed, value 40.8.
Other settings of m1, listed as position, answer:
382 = 40.4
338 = 43.2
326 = 46.4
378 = 45.1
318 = 45.8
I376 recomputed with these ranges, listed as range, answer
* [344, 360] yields 44.2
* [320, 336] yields 46.4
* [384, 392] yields 47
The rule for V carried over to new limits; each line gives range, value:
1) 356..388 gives 40.4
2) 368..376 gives 41.3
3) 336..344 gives 43.2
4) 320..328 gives 44.6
